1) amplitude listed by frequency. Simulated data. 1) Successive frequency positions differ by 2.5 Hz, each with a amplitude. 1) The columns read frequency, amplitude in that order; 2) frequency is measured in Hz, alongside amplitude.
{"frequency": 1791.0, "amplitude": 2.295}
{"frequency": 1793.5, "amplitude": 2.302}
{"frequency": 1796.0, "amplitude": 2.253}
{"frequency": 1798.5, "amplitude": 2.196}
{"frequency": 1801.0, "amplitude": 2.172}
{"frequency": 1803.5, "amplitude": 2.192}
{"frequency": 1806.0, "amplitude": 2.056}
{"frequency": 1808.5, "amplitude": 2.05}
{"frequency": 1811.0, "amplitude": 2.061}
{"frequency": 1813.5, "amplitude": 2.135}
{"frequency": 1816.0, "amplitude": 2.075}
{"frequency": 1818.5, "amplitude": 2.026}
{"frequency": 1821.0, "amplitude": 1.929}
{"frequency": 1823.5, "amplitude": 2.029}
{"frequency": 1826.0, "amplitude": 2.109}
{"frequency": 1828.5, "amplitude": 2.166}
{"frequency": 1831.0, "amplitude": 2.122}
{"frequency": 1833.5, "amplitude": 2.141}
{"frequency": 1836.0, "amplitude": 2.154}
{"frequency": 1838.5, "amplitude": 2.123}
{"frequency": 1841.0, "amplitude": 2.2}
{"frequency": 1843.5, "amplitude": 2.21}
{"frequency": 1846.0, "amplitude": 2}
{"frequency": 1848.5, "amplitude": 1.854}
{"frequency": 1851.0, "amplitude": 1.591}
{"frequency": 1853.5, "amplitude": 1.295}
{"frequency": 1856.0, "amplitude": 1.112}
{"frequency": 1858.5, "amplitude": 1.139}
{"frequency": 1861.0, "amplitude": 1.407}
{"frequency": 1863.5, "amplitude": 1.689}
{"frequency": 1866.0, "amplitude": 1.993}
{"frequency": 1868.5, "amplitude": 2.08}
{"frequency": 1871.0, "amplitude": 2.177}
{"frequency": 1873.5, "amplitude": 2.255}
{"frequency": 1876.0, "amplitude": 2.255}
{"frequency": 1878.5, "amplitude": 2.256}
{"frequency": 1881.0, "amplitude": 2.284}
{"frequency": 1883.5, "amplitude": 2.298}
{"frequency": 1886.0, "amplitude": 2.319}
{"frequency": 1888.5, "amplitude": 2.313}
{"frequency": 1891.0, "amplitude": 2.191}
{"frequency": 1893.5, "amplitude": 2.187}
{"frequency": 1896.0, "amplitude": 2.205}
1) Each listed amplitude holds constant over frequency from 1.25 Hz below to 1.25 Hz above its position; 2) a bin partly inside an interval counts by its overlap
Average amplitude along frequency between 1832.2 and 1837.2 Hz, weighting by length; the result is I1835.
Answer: 2.15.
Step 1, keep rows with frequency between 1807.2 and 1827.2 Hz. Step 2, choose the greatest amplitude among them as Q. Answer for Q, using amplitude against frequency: 2.135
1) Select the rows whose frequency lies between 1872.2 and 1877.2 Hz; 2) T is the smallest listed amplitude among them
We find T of 2.255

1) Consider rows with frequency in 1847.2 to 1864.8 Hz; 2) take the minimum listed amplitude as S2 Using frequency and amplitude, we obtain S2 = 1.112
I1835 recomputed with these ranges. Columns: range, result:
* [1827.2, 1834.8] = 2.14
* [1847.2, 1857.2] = 1.47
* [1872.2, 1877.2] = 2.25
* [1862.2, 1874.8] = 2.04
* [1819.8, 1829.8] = 2.06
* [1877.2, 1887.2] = 2.29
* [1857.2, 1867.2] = 1.55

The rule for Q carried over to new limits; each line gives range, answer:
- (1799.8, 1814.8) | 2.192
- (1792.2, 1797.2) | 2.302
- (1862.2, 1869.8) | 2.08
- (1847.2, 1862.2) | 1.854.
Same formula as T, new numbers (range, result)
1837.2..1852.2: 1.591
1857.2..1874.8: 1.139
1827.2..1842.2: 2.122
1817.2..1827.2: 1.929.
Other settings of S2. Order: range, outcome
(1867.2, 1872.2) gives 2.08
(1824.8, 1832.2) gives 2.109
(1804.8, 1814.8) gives 2.05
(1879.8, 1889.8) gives 2.284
